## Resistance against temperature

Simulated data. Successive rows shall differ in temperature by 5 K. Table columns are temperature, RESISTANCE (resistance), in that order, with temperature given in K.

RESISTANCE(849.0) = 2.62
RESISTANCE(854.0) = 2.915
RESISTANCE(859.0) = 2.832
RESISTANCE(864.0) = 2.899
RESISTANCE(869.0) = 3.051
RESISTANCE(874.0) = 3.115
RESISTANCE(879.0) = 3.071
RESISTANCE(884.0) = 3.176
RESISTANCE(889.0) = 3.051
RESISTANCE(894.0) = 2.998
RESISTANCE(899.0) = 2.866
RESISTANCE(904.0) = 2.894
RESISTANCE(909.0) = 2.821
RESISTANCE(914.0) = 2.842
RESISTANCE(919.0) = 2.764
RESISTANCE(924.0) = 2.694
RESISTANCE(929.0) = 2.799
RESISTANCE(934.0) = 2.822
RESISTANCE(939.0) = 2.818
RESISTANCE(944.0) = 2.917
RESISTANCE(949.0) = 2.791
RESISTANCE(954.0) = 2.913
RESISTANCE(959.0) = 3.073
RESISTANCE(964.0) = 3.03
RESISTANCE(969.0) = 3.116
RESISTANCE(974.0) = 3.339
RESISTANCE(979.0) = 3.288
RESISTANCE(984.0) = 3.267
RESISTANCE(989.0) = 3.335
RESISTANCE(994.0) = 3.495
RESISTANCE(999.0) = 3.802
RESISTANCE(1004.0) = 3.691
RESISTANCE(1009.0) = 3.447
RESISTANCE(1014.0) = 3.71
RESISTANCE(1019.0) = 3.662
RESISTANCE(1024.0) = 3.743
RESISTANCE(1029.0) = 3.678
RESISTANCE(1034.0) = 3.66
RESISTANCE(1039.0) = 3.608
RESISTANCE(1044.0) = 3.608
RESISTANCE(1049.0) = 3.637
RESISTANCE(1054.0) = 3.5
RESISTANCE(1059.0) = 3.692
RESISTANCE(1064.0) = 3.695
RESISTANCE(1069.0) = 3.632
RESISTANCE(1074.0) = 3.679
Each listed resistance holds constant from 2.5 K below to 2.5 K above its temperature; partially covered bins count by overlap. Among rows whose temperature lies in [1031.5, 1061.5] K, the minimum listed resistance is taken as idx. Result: 3.5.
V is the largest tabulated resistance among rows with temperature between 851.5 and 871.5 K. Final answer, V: 3.051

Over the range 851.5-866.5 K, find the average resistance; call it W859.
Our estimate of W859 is 2.88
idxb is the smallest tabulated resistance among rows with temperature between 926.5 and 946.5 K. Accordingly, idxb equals 2.799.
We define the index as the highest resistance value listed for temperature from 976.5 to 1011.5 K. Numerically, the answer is 3.802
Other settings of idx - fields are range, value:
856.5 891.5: 2.832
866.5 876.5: 3.051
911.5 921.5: 2.764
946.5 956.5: 2.791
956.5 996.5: 3.03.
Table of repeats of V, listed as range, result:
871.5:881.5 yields 3.115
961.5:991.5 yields 3.339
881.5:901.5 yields 3.176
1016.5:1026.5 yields 3.743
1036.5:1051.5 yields 3.637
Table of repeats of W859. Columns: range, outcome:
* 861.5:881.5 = 3.03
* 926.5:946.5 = 2.84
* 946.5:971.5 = 2.98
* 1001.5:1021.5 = 3.63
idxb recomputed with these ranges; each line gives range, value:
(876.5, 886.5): 3.071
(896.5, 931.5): 2.694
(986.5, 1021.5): 3.335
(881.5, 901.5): 2.866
